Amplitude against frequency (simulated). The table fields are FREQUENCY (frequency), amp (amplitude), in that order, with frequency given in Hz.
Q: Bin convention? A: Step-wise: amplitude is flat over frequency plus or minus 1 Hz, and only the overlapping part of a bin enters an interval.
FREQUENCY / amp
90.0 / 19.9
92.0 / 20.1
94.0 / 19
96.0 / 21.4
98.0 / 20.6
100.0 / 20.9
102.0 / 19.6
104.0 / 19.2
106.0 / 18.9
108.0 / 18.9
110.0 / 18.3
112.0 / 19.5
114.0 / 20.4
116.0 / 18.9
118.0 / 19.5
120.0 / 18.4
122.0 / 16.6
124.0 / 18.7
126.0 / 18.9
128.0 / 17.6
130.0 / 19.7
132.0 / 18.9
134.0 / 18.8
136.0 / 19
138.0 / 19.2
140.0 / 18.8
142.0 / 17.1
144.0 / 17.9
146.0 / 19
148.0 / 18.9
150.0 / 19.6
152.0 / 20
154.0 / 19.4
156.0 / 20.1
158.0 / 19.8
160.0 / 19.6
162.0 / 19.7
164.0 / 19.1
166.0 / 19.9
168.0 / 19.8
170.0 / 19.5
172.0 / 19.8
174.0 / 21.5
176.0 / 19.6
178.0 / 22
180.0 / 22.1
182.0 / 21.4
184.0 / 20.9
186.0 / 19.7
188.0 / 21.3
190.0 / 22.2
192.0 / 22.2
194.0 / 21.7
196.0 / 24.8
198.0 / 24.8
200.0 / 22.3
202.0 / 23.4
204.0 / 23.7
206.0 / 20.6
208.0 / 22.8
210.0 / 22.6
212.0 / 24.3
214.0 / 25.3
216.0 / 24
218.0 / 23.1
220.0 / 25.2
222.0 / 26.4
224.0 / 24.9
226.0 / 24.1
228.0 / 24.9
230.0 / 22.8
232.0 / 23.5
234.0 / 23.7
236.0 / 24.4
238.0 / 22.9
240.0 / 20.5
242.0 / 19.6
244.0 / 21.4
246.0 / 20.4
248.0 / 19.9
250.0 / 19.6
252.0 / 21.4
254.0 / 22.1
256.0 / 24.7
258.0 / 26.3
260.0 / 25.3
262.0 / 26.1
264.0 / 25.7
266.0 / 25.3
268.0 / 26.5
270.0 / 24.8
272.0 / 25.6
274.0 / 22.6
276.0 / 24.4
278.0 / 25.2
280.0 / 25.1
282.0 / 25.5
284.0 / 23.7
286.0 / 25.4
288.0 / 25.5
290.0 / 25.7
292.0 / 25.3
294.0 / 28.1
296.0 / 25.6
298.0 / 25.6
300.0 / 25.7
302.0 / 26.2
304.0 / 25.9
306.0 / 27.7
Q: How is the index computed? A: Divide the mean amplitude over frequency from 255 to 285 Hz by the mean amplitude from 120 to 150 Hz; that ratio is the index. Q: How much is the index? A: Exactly 1.4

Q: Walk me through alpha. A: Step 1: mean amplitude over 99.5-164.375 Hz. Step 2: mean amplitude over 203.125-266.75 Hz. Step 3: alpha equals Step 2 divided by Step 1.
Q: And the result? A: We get 1.2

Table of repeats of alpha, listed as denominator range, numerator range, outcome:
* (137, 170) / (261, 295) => 1.32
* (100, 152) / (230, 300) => 1.27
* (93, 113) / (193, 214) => 1.18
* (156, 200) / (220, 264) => 1.10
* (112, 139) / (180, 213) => 1.19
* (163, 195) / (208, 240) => 1.15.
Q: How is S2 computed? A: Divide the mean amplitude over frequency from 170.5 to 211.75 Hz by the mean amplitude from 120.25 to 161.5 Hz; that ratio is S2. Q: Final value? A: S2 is 1.16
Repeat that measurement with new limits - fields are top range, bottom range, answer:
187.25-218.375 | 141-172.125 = 1.20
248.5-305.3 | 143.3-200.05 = 1.21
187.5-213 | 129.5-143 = 1.22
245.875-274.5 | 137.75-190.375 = 1.20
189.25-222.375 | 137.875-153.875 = 1.25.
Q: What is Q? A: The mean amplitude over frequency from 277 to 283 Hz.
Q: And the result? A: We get 25.3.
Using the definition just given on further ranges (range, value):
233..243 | 22.2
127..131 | 18.6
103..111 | 18.8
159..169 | 19.6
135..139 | 19.1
